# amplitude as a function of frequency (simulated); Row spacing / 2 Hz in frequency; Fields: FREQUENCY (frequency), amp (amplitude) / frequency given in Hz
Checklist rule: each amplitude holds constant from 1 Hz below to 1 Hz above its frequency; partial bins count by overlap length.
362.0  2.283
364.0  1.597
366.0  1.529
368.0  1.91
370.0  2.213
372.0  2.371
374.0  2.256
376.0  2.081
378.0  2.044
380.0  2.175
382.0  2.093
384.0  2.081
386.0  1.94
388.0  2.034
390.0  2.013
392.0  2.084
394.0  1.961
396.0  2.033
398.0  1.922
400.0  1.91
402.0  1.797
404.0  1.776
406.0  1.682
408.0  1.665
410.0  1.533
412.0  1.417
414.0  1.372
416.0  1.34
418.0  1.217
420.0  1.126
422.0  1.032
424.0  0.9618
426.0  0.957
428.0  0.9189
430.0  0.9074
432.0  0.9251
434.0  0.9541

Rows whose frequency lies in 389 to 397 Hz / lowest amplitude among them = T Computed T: 1.961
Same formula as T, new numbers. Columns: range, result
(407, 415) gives 1.372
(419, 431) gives 0.9074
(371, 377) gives 2.081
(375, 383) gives 2.044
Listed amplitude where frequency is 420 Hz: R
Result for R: 1.126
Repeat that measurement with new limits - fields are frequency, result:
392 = 2.084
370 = 2.213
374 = 2.256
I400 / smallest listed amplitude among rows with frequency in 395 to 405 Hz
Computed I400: 1.776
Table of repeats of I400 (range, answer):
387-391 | 2.013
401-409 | 1.665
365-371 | 1.529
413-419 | 1.217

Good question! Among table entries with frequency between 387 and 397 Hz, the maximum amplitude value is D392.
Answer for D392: 2.084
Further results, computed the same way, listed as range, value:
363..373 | 2.371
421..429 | 1.032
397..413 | 1.922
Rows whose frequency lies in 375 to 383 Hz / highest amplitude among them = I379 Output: 2.175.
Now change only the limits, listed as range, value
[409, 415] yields 1.533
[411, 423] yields 1.417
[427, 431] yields 0.9189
